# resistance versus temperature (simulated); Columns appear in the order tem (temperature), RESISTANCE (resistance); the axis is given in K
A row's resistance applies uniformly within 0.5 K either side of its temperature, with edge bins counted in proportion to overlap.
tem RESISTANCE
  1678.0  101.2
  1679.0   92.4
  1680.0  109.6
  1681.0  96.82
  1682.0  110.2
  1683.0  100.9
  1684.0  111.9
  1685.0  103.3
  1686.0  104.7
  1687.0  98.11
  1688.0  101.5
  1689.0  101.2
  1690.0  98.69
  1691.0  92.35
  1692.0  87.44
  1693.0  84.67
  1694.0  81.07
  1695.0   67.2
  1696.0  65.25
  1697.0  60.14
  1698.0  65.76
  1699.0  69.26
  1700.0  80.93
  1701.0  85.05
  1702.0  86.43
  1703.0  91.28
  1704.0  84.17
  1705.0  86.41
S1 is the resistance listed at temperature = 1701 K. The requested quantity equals 85.05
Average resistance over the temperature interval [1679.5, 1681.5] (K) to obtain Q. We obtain 103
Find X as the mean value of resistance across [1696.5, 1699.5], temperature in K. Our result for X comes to 65.1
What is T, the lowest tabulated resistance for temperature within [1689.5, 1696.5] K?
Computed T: 65.25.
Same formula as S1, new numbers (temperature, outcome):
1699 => 69.26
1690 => 98.69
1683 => 100.9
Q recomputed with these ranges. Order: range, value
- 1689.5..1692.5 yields 92.8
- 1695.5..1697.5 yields 62.7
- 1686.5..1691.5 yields 98.4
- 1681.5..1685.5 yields 107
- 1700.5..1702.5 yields 85.7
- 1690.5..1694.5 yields 86.4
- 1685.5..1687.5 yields 101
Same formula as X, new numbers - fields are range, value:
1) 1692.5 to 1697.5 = 71.7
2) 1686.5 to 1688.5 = 99.8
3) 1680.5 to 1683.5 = 103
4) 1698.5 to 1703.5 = 82.6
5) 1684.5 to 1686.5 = 104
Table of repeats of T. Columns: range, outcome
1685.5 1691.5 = 92.35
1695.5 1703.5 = 60.14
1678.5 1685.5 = 92.4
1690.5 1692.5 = 87.44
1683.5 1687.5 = 98.11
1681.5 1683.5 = 100.9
